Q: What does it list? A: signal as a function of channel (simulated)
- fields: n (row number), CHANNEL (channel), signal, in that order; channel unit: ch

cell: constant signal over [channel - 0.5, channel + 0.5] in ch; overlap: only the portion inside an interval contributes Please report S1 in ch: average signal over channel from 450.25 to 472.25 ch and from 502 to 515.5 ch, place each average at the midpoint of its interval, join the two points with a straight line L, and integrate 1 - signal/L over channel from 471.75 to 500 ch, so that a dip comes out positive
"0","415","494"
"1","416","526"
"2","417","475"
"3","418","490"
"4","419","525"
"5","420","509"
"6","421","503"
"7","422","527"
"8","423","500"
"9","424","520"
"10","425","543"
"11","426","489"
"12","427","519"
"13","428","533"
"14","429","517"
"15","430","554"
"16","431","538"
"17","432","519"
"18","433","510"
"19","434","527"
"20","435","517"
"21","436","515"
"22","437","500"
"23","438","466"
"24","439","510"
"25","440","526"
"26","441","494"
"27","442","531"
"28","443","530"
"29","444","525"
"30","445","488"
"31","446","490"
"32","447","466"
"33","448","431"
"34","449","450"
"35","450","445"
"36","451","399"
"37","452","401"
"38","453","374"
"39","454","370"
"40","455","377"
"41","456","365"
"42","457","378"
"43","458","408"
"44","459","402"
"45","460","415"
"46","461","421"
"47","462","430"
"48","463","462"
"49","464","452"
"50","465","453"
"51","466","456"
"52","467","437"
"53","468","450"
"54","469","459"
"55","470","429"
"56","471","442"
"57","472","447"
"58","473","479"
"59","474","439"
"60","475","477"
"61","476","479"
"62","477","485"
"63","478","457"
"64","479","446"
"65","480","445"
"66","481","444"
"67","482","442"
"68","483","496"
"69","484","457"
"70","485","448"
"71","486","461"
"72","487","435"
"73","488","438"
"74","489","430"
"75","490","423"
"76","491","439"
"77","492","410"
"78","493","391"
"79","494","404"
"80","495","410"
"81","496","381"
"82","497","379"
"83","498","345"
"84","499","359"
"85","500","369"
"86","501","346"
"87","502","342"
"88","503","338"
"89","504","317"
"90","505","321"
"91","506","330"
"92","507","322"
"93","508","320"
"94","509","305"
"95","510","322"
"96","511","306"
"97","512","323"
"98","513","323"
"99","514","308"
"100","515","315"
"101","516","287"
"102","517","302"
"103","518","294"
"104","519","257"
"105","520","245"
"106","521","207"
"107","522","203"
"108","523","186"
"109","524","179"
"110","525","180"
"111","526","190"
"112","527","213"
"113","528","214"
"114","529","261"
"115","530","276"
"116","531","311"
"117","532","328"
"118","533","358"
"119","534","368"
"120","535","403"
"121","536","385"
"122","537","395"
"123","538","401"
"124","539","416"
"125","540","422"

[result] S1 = -4.92 ch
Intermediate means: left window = 419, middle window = 433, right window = 320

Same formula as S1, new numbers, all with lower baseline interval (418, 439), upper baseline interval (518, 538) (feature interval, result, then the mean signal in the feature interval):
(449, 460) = 1.4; 396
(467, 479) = -1.4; 457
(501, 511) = 0.1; 324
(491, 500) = -0.8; 387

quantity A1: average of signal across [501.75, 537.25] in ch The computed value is 292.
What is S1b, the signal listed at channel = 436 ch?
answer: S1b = 515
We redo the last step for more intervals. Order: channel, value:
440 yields 526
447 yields 466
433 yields 510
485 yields 448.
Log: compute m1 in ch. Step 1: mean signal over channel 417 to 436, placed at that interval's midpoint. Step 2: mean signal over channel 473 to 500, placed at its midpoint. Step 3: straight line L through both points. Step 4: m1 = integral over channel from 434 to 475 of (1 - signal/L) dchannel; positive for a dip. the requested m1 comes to 2.2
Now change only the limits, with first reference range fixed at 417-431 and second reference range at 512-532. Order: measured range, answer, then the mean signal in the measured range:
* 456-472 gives -0.9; 431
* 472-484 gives -2.9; 462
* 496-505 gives -1.1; 350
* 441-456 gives 0.2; 447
